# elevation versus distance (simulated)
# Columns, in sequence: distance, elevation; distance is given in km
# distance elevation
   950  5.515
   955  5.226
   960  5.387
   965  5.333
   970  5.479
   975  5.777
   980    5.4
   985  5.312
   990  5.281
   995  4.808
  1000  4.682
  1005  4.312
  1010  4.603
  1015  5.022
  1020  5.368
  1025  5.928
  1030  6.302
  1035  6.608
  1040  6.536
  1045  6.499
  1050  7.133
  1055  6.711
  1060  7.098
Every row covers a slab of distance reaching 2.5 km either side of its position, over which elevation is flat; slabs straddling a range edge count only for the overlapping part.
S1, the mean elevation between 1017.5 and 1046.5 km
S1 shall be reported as 6.2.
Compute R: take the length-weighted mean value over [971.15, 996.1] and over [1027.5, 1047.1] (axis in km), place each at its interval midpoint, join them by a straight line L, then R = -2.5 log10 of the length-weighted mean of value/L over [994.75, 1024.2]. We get 0.21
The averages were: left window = 5.35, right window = 6.49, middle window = 4.86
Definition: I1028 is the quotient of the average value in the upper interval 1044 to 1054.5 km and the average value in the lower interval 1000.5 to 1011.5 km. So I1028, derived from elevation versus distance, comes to 1.53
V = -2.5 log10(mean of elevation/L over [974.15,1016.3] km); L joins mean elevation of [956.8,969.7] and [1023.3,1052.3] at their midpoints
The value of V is 0.17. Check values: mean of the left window 5.37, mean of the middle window 4.99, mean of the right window 6.51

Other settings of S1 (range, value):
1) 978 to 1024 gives 5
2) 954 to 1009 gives 5.16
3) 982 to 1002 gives 5.04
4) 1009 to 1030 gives 5.4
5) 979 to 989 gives 5.34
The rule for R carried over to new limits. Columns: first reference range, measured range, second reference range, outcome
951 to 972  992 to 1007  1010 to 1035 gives 0.19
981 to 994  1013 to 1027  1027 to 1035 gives 0.12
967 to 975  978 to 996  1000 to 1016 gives -0.02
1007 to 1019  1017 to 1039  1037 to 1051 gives -0.06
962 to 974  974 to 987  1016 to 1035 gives 0.01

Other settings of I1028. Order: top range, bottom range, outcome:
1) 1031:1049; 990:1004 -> 1.37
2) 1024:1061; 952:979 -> 1.22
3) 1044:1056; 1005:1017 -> 1.45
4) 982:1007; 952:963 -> 0.92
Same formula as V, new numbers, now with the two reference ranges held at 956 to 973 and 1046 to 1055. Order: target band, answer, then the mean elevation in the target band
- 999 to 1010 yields 0.331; 4.5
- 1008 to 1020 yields 0.260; 4.94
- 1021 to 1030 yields 0.094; 5.94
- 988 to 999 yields 0.184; 4.98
